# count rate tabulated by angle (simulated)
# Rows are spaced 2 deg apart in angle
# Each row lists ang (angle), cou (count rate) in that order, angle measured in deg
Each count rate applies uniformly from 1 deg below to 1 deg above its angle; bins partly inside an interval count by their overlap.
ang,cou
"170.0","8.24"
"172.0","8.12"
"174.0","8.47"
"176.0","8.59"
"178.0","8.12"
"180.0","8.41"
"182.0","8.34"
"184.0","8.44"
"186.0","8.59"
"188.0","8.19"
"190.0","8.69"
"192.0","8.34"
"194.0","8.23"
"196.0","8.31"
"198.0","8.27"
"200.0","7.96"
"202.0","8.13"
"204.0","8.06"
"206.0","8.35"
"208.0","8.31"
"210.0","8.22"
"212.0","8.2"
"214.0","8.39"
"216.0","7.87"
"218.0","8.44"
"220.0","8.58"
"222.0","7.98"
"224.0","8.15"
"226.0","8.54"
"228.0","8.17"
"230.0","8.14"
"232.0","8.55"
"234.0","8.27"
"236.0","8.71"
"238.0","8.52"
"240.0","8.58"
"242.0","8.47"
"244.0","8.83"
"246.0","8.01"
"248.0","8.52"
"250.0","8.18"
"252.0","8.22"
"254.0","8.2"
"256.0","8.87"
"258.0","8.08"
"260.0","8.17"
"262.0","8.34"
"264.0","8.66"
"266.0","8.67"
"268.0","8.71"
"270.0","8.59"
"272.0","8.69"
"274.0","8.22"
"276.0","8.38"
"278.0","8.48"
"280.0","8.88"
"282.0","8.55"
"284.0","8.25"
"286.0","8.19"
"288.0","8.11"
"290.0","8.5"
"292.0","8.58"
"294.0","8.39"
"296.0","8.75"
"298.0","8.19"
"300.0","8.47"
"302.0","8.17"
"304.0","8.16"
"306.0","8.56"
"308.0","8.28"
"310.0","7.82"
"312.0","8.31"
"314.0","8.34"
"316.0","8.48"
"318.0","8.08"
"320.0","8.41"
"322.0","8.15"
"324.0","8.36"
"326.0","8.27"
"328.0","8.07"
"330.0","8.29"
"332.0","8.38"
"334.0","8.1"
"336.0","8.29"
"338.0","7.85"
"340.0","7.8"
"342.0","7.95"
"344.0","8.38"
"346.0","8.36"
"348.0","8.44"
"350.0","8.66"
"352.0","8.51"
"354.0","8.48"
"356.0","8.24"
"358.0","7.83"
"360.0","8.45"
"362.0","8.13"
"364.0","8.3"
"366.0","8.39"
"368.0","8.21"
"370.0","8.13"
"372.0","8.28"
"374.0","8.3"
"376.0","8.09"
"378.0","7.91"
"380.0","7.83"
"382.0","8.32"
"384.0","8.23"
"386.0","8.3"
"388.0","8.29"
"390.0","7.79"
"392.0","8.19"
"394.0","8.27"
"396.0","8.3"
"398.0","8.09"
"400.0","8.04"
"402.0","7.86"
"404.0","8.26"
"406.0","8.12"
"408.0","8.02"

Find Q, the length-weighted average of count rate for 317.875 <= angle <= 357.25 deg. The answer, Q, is 8.25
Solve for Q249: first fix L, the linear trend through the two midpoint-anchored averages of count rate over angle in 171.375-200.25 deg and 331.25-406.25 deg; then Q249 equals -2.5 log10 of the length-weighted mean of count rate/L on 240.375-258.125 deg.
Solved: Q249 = -0.013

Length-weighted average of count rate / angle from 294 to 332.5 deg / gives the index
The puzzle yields 8.29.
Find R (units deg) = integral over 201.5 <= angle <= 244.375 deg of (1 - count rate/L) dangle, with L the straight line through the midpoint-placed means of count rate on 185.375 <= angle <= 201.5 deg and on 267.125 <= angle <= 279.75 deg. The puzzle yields 0.3 deg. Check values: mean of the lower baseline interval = 8.31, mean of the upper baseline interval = 8.53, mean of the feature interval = 8.33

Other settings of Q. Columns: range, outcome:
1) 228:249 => 8.45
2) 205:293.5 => 8.39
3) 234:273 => 8.47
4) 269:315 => 8.39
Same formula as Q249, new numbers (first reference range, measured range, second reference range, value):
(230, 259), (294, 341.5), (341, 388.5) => 0.01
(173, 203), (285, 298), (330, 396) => -0.02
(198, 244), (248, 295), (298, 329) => -0.02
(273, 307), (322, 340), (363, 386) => 0.02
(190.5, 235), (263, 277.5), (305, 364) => -0.04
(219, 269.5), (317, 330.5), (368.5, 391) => 0.00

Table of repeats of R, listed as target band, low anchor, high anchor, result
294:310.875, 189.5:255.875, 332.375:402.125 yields -0.1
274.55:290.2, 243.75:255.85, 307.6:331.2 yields -0.2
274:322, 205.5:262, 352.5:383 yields -0.5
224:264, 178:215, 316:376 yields -0.5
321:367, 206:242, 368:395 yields -0.3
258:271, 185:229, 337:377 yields -0.4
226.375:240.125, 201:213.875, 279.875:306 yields -0.2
